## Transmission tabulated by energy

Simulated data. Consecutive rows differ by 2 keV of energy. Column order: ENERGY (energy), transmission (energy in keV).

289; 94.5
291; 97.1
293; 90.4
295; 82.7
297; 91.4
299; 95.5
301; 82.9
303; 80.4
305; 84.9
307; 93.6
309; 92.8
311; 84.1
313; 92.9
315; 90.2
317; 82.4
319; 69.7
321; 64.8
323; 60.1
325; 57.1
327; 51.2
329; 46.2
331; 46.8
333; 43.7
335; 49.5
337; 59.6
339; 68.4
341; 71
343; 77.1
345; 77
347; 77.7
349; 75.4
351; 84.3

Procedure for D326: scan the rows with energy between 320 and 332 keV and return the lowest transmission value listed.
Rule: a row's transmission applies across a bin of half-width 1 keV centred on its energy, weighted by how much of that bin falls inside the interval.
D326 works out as 46.2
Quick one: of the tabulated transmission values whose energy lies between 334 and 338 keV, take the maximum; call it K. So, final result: 59.6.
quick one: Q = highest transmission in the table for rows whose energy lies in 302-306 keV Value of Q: 84.9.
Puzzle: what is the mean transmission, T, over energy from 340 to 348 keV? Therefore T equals 75.7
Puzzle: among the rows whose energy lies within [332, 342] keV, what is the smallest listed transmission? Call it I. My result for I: 43.7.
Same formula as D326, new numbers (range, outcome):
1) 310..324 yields 60.1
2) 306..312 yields 84.1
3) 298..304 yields 80.4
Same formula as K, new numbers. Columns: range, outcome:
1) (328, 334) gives 46.8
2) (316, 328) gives 82.4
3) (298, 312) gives 95.5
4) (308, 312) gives 92.8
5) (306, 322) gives 93.6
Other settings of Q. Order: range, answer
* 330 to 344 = 77.1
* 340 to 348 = 77.7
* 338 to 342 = 71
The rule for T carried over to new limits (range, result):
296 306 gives 87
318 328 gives 60.6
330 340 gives 53.6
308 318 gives 88.5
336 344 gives 69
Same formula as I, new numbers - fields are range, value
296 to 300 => 91.4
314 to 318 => 82.4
